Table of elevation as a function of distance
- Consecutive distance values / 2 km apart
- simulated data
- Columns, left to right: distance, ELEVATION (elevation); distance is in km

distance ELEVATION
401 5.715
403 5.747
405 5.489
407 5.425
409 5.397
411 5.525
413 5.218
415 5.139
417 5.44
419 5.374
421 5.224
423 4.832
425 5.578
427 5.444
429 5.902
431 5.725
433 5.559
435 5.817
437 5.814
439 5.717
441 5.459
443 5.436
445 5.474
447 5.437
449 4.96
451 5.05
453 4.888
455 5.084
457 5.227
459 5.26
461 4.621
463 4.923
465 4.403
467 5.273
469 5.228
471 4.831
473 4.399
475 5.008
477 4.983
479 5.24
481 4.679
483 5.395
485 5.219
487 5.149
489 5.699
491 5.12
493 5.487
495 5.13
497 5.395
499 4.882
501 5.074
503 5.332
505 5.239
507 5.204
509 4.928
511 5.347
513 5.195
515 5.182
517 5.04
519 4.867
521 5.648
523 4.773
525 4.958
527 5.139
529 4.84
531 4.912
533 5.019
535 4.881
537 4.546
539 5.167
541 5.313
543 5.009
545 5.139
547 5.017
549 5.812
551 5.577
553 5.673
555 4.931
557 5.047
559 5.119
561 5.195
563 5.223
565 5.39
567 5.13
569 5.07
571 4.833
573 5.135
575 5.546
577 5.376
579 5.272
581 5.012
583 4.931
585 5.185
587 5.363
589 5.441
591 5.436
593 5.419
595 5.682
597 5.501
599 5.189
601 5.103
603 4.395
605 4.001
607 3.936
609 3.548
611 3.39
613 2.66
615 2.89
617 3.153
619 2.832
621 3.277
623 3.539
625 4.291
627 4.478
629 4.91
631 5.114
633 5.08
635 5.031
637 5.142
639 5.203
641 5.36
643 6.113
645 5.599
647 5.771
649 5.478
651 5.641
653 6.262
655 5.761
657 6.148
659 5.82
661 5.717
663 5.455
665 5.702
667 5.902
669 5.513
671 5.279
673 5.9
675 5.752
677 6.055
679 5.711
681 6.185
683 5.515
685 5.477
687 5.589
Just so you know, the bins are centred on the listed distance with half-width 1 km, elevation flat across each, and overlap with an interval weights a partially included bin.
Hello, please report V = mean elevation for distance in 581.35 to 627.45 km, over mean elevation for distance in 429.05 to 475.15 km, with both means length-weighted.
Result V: 0.83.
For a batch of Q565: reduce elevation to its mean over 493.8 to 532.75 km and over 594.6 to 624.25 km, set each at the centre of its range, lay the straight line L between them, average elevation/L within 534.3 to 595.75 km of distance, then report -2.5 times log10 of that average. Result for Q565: -0.17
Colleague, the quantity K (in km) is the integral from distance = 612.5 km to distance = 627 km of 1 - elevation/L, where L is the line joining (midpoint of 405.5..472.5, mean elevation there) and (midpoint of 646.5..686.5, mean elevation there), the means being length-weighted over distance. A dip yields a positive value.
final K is 5.9 km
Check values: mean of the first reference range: 5.29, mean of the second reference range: 5.75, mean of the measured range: 3.34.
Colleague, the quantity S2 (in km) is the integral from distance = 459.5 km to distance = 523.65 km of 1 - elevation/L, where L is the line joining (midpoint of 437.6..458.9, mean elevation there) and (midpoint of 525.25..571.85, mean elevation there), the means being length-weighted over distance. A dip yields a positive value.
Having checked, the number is 1.5 km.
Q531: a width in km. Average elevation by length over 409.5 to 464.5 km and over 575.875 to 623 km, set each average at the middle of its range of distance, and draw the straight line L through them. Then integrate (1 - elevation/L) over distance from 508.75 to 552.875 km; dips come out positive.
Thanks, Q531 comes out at -2.7 km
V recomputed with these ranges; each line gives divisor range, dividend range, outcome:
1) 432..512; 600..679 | 0.95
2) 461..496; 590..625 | 0.81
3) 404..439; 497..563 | 0.94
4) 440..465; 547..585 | 1.02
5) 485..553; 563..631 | 0.89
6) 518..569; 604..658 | 0.90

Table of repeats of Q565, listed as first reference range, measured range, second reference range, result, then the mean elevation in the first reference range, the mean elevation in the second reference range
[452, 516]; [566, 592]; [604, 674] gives -0.06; 5.09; 4.85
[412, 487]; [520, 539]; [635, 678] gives 0.09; 5.22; 5.68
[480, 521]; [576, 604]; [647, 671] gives 0.05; 5.19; 5.74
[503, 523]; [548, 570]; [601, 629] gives -0.18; 5.17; 3.67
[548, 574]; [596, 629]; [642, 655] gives 0.38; 5.24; 5.81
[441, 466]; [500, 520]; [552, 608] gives -0.01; 5.08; 5.13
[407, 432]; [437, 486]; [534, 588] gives 0.05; 5.4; 5.18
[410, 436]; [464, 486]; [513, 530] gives 0.06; 5.44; 5.06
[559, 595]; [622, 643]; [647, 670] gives 0.15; 5.24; 5.76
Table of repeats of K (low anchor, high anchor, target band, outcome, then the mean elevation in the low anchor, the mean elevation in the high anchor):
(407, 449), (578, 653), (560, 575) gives -0.8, 5.46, 4.73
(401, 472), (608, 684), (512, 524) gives 0.2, 5.32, 5.03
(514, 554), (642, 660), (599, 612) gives 3.3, 5.13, 5.84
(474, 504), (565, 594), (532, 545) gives 0.5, 5.19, 5.23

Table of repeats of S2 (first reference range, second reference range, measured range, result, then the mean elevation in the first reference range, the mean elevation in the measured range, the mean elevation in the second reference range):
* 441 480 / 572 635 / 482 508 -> -1.7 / 5.05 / 5.26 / 4.56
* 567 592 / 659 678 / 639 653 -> -0.2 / 5.21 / 5.67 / 5.7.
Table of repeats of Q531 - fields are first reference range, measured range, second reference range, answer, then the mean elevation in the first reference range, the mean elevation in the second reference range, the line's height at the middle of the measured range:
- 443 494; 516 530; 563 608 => 0.2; 5.09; 5.11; 5.1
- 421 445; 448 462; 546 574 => 1.2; 5.55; 5.23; 5.5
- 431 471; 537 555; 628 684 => 0.5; 5.25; 5.61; 5.42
